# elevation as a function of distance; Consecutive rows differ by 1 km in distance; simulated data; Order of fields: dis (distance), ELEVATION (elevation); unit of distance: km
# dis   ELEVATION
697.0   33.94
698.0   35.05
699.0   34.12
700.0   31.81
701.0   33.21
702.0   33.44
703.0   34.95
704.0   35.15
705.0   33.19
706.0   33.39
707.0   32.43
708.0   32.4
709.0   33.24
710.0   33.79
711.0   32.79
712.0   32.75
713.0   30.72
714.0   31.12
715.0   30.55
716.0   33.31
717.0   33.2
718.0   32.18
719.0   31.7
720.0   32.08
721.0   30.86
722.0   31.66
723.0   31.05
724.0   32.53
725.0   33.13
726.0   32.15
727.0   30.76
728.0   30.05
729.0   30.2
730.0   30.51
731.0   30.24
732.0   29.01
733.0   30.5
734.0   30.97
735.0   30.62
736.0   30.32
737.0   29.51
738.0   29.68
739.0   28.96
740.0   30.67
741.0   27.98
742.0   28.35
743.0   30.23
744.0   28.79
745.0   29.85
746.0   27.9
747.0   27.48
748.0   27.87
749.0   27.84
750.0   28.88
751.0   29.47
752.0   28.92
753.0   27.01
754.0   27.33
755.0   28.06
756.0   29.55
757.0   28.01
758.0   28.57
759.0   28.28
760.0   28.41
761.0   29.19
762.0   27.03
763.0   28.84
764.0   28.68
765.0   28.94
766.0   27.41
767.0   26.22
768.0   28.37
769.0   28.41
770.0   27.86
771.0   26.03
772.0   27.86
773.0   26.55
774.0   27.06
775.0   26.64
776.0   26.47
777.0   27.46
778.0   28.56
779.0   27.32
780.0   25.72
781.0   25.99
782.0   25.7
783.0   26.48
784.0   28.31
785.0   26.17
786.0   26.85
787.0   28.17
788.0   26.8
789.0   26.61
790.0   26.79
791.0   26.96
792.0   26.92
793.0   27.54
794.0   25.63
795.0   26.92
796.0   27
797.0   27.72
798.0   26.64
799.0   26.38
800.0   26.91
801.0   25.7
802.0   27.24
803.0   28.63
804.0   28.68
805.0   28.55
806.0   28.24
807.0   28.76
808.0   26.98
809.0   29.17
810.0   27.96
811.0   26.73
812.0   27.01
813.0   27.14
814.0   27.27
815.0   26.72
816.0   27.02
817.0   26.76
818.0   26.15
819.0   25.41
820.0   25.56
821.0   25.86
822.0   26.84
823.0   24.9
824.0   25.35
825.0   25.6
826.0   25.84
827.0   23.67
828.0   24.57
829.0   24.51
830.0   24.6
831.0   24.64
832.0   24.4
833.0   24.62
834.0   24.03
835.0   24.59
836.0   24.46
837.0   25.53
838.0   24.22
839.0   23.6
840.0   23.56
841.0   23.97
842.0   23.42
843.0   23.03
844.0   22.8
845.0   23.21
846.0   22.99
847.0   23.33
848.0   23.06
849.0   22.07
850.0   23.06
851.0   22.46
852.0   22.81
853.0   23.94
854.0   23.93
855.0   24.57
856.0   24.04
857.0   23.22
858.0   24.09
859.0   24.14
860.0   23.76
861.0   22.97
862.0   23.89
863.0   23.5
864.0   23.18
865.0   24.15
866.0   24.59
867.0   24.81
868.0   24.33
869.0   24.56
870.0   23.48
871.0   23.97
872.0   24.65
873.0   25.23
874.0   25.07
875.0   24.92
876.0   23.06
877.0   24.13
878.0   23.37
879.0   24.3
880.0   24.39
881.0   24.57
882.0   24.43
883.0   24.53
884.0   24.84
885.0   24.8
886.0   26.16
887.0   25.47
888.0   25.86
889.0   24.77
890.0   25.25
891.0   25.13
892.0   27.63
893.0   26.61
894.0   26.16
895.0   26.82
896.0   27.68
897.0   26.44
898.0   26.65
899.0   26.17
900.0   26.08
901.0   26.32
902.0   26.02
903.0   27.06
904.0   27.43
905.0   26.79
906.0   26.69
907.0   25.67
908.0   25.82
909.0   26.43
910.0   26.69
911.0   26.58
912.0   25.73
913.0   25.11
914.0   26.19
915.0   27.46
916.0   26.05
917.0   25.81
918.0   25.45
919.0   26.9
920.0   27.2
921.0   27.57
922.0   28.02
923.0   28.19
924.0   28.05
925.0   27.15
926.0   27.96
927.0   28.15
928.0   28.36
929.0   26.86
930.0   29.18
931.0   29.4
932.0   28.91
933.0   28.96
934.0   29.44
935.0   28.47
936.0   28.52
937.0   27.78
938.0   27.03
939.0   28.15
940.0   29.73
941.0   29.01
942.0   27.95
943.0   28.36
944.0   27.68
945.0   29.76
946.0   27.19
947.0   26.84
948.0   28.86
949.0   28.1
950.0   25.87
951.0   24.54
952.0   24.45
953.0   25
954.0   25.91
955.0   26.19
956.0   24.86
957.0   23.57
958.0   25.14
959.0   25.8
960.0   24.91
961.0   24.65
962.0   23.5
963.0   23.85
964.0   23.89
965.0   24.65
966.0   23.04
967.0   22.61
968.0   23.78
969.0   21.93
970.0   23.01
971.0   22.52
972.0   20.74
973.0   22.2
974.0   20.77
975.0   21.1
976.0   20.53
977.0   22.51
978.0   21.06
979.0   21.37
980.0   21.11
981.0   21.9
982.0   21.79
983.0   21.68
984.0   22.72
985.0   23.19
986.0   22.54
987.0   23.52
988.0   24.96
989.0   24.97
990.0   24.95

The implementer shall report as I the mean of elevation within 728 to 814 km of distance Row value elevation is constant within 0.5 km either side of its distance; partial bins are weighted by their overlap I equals 28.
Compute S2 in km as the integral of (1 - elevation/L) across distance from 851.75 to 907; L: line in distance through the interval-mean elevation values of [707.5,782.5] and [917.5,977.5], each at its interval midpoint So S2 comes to 4.4 km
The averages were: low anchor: 29.4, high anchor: 26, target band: 25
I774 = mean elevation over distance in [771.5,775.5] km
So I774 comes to 27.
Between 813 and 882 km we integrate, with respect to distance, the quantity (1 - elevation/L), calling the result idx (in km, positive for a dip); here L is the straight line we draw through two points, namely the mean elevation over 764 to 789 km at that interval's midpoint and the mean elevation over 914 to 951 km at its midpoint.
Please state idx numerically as 7.8 km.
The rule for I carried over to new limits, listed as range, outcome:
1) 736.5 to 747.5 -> 29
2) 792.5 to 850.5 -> 25.6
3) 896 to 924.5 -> 26.6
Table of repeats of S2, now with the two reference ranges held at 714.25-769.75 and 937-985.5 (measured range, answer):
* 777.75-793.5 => 0.93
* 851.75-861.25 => 1.11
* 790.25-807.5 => 0.59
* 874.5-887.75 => 0.91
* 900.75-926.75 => -1.13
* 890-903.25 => -0.23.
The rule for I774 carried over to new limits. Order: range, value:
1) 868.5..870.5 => 24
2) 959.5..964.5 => 24.2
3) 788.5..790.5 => 26.7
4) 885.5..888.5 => 25.8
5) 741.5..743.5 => 29.3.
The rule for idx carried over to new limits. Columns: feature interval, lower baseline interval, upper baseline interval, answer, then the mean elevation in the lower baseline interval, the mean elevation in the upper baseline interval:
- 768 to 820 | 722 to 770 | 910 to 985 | 2.3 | 29.2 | 25.6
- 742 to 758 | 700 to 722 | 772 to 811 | 0.8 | 32.6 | 27.2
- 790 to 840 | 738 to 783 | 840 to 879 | -1.1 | 28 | 23.7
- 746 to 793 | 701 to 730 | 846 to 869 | 2.3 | 32.3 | 23.6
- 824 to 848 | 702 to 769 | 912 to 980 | 3.4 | 30.2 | 25.8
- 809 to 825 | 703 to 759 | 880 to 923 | 1.0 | 30.6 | 26.2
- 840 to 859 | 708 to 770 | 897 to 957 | 3.3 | 29.9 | 27.1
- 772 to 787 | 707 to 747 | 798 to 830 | 0.8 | 30.9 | 26.6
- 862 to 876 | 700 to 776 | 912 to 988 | 1.5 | 30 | 25.5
